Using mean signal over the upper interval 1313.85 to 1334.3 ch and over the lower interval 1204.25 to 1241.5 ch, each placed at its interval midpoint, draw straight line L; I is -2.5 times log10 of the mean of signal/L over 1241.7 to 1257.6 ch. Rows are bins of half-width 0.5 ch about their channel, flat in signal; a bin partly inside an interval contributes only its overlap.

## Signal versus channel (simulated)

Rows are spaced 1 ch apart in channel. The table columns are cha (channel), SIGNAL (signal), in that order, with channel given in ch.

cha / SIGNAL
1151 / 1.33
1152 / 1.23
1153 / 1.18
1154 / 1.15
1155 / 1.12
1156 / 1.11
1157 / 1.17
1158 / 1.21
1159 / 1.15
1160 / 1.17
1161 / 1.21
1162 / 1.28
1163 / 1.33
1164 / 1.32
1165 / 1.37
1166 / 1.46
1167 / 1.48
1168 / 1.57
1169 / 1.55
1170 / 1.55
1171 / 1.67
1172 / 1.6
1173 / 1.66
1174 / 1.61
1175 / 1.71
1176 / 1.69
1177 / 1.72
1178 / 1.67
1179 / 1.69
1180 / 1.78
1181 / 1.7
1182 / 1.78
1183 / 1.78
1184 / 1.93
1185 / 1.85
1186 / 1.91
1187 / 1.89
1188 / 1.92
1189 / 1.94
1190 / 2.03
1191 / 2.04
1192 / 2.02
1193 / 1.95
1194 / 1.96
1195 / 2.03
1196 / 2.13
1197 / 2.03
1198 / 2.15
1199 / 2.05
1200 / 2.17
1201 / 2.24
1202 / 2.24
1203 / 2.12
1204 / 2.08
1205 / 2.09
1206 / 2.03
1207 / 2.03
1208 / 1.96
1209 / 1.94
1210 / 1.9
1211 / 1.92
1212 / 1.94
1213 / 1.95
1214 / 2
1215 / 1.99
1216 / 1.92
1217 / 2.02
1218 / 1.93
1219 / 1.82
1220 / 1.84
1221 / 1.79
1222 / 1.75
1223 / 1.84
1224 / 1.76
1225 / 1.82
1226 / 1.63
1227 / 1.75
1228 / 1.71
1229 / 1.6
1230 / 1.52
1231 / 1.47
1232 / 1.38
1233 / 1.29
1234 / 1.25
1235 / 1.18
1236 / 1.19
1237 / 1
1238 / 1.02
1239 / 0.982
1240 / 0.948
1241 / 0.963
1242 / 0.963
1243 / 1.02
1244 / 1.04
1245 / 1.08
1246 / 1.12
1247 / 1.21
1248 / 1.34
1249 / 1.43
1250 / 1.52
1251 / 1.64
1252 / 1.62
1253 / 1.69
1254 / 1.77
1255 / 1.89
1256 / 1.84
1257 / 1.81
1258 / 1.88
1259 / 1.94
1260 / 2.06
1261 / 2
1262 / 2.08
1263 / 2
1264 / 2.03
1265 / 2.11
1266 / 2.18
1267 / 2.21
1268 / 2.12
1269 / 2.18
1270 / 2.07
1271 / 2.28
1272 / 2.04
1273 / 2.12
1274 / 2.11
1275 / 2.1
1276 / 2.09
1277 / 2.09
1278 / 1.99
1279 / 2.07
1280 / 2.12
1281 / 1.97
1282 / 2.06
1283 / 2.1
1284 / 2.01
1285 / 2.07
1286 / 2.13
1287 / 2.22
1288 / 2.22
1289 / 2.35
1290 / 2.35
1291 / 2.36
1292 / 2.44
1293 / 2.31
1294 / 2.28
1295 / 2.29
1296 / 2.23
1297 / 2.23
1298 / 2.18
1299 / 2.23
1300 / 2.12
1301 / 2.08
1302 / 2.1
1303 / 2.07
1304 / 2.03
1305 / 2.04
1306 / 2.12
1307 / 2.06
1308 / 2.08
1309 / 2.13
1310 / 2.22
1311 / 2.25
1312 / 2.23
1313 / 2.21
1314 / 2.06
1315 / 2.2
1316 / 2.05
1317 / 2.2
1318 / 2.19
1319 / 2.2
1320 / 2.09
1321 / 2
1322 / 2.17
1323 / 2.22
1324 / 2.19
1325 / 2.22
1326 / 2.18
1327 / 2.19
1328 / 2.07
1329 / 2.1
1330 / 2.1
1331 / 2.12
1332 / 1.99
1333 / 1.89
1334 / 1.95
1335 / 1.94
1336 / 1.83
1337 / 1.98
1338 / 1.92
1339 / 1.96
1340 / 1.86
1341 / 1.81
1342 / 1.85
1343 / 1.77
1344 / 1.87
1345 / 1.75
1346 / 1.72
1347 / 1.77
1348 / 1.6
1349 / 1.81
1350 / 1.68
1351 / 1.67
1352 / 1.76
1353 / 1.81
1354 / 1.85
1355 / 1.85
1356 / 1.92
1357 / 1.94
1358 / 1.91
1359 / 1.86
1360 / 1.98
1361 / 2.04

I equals 0.23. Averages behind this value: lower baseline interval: 1.65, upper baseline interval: 2.12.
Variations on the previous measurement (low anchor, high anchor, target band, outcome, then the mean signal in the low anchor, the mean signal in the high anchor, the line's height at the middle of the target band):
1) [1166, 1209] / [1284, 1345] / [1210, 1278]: 0.16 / 1.88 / 2.11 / 1.98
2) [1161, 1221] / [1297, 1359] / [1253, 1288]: -0.06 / 1.84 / 2.01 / 1.94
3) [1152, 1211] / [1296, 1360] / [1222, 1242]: 0.30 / 1.72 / 2.01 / 1.82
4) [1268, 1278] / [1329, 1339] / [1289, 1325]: -0.07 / 2.11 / 1.98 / 2.04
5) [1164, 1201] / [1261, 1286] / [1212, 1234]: 0.11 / 1.81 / 2.09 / 1.93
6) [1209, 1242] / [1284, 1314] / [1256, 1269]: -0.08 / 1.59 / 2.19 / 1.89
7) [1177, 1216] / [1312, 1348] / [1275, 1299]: -0.09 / 1.97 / 2.01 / 2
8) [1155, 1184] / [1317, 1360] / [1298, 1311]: -0.14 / 1.5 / 1.95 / 1.86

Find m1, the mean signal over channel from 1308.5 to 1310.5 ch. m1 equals 2.17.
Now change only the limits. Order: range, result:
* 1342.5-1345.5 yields 1.8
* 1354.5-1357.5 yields 1.9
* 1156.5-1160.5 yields 1.17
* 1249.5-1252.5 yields 1.59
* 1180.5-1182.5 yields 1.74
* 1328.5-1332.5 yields 2.08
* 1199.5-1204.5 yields 2.17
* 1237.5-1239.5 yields 1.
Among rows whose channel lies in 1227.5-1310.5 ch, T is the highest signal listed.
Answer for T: 2.44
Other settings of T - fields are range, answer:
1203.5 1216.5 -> 2.09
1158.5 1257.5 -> 2.24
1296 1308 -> 2.23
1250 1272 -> 2.28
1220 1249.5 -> 1.84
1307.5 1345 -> 2.25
